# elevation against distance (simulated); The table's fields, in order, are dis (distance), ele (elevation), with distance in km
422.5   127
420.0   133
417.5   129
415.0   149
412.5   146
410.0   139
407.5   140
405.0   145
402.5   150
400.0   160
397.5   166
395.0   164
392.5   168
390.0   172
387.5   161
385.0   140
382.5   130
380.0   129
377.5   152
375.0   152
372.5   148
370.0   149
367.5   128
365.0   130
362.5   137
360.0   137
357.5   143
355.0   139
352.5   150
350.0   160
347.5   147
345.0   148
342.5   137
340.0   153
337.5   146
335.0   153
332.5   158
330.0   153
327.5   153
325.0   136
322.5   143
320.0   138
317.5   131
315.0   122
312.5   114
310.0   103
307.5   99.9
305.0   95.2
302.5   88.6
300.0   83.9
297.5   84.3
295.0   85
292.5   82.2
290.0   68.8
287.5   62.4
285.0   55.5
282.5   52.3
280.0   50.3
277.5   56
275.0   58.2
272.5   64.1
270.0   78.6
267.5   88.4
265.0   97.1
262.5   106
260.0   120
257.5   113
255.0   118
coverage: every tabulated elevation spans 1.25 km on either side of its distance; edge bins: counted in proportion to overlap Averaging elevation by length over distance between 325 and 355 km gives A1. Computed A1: 150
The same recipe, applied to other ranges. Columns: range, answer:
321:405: 148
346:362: 146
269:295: 63.8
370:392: 149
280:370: 120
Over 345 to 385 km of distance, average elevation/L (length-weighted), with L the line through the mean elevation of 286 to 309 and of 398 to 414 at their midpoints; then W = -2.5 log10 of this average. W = -0.160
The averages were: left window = 83.3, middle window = 142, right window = 148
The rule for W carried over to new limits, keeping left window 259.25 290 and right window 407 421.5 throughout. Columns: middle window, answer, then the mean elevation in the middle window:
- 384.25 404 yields -0.232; 160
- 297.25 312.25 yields -0.083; 94.5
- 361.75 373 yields -0.178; 138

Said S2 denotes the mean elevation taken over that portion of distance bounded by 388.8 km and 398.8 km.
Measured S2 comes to 167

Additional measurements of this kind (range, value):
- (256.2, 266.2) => 109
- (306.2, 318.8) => 114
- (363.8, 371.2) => 136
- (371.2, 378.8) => 151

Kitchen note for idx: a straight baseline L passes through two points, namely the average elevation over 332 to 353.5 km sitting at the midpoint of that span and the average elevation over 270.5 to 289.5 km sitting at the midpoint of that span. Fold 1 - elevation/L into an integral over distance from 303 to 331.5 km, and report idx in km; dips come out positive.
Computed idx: -3.0 km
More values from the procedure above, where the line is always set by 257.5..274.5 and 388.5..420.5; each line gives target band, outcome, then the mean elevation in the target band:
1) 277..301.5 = 8.1 km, 68.6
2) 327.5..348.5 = -4.6 km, 150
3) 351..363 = -1.0 km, 142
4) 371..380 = -0.6 km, 148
